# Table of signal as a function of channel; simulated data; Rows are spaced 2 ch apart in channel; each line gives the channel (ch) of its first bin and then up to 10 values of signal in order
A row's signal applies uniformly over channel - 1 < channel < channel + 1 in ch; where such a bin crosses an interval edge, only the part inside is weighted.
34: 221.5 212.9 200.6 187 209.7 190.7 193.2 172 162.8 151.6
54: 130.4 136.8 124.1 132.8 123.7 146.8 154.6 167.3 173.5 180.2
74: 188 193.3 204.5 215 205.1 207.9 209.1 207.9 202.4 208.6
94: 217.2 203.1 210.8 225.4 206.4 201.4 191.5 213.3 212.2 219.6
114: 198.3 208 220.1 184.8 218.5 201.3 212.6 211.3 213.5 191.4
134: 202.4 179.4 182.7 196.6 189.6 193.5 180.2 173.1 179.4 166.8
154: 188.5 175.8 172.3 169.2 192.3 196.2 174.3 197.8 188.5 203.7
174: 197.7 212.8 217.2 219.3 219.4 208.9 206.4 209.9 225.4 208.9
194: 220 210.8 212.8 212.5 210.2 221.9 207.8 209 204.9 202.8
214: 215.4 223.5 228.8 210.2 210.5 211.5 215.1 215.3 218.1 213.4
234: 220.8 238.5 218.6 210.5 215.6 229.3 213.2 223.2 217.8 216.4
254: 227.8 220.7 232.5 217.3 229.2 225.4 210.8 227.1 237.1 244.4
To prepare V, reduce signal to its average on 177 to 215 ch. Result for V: 213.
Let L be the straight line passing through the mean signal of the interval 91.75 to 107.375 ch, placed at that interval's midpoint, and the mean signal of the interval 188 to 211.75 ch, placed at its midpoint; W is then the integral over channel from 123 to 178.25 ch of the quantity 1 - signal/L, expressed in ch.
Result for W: 5.1 ch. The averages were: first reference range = 208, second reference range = 213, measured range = 191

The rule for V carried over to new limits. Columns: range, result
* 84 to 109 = 208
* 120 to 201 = 198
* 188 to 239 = 215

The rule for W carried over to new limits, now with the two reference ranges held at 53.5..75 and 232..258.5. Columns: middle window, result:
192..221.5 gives -1.0 ch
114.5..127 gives -2.5 ch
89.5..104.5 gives -4.2 ch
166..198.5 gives -1.9 ch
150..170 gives 0.7 ch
